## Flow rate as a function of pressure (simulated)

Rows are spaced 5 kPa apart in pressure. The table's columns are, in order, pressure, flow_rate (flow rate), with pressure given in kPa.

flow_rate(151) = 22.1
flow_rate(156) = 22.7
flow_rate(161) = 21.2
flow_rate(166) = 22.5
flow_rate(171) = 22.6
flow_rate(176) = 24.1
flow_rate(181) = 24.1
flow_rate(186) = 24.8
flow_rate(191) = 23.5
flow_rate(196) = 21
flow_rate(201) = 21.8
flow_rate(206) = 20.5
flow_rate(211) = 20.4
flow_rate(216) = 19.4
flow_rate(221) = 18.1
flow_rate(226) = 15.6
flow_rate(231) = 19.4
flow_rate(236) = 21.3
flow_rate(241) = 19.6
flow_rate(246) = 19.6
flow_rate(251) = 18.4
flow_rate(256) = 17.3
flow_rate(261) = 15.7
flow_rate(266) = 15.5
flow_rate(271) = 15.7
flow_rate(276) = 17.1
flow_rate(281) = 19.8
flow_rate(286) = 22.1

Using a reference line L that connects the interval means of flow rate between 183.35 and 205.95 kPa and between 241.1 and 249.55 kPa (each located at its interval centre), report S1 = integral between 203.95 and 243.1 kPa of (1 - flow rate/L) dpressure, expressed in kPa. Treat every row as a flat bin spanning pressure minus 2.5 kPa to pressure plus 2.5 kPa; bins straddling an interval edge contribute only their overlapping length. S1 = 2.8 kPa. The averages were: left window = 22.5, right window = 19.5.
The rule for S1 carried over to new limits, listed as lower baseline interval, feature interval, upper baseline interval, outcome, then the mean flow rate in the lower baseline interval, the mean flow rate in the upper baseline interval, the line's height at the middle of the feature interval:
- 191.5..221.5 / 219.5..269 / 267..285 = 2.6 kPa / 20.6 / 17.7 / 19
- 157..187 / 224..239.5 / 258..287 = 0.6 kPa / 23.1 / 17.4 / 19.7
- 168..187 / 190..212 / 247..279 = 0.5 kPa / 23.8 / 16.8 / 21.9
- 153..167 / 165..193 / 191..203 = -2.2 kPa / 22.1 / 21.8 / 22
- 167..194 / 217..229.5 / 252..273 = 1.5 kPa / 23.7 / 16.2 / 19.8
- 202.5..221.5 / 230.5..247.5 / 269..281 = -1.2 kPa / 19.9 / 17.1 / 18.7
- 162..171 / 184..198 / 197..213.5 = -1.1 kPa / 22.3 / 20.9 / 21.4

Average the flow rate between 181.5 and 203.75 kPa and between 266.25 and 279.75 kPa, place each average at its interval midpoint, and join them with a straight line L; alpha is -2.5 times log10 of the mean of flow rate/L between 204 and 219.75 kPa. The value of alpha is 0.08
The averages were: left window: 22.9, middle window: 19.9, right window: 16.6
